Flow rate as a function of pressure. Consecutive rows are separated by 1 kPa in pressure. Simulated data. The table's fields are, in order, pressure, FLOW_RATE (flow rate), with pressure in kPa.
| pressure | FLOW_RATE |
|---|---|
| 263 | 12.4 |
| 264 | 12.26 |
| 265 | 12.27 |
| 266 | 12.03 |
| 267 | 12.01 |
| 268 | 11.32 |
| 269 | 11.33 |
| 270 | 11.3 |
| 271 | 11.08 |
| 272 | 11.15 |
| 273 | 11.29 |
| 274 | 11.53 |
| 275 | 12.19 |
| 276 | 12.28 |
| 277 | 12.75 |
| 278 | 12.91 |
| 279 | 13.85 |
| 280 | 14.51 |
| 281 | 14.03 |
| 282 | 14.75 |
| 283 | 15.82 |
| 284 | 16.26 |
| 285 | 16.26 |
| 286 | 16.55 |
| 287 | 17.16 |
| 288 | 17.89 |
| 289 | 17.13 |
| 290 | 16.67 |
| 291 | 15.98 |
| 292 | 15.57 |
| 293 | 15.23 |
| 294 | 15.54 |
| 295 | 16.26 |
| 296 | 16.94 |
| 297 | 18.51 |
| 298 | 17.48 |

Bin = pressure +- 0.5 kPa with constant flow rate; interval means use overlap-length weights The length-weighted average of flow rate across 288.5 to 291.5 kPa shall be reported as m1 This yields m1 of 16.6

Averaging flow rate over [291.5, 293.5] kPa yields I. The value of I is 15.4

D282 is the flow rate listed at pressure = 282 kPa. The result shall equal 14.75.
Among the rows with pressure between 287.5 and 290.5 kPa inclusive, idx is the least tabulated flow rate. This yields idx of 16.67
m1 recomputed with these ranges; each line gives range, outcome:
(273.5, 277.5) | 12.2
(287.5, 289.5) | 17.5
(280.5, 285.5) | 15.4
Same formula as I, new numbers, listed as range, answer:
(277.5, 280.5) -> 13.8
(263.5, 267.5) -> 12.1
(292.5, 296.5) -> 16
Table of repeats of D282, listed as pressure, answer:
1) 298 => 17.48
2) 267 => 12.01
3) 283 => 15.82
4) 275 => 12.19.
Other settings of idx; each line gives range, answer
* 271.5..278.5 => 11.15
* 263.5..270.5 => 11.3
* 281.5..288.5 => 14.75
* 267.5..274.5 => 11.08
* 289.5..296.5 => 15.23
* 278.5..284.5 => 13.85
